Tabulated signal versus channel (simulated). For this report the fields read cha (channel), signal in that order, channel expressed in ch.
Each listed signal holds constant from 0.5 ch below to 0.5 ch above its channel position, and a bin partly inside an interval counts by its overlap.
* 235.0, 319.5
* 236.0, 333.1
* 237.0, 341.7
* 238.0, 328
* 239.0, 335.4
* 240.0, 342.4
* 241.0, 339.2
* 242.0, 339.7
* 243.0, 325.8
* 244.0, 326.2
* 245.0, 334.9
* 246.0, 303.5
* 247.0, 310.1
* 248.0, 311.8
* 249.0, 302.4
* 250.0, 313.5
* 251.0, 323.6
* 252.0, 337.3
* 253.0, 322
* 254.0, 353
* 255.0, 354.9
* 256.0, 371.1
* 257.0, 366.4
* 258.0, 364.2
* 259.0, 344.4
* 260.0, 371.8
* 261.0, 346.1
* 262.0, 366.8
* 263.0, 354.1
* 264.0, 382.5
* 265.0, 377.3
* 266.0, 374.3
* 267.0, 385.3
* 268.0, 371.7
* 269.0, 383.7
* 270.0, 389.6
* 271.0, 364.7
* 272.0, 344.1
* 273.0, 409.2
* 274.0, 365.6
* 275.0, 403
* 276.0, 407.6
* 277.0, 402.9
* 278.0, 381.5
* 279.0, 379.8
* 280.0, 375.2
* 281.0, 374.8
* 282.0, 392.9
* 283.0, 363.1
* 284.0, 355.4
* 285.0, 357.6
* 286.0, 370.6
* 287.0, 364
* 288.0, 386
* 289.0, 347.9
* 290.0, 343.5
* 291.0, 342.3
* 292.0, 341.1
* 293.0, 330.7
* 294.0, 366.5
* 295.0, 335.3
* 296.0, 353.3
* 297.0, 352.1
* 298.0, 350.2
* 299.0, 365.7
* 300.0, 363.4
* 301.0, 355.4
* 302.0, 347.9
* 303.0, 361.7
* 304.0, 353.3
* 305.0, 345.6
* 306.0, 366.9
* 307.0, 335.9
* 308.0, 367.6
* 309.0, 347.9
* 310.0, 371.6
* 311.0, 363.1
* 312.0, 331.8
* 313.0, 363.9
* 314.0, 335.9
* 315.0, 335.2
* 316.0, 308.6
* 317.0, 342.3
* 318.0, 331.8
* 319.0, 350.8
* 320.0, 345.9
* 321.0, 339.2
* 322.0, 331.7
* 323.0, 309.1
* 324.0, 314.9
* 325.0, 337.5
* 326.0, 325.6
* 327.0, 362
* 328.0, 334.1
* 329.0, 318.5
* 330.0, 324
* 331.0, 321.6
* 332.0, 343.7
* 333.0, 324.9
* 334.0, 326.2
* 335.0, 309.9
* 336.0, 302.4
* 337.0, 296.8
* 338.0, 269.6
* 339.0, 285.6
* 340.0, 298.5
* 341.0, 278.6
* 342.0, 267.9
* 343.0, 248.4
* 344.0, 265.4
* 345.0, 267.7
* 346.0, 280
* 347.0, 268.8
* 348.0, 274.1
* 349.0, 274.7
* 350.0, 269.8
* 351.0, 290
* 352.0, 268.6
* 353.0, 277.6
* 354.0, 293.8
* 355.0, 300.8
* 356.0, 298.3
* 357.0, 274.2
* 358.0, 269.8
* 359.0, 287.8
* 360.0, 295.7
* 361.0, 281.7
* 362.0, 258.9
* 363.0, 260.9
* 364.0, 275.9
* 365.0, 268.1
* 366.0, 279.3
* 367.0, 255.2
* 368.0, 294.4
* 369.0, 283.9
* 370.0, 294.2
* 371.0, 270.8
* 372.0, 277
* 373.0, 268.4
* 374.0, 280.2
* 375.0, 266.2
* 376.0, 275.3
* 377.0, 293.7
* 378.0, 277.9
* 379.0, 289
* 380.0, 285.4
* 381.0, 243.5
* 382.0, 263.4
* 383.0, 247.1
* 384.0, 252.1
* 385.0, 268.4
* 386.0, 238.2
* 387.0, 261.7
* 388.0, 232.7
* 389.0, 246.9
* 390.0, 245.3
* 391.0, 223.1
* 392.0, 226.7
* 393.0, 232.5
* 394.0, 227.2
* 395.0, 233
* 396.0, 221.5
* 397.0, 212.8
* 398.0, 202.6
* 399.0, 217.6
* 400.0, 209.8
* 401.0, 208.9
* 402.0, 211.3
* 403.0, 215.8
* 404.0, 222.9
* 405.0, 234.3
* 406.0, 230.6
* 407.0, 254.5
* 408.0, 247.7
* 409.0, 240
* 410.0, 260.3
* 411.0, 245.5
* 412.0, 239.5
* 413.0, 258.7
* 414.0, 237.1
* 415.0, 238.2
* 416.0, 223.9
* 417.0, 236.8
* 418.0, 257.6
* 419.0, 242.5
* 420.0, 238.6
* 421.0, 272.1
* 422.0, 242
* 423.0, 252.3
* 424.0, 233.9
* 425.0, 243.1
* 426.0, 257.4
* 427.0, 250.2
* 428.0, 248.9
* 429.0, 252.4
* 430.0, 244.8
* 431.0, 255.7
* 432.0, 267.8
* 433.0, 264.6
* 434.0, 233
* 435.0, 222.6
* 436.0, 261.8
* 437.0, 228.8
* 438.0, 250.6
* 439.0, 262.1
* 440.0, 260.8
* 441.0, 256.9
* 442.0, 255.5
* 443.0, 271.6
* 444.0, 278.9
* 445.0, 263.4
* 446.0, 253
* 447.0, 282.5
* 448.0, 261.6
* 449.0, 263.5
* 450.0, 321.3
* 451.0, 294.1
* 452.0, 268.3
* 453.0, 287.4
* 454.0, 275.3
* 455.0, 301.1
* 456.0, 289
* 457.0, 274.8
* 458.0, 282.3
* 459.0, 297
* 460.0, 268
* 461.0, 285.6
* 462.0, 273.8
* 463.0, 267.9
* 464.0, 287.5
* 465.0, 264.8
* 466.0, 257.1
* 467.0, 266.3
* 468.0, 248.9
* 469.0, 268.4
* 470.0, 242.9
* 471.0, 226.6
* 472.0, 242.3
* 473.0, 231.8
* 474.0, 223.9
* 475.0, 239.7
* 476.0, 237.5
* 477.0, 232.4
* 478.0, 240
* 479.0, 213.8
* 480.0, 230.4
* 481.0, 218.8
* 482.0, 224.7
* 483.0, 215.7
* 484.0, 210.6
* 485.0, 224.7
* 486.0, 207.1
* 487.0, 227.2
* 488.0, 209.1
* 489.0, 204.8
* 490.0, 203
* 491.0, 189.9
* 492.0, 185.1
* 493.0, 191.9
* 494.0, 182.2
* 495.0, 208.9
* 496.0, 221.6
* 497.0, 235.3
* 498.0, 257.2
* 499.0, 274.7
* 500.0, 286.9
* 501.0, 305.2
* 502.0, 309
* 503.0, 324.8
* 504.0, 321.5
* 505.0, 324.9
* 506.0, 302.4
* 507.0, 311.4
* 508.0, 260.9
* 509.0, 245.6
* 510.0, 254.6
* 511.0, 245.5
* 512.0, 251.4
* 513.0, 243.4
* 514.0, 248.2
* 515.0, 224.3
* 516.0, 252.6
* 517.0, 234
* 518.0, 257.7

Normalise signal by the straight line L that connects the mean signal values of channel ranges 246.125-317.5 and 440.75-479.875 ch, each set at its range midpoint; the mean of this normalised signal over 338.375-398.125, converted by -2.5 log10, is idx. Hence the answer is 0.173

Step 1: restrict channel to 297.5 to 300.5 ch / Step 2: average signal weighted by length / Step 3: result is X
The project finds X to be 360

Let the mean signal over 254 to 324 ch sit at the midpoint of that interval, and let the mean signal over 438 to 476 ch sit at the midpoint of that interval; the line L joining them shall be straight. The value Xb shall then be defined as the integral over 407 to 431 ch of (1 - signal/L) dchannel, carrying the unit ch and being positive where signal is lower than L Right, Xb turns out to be 3.4 ch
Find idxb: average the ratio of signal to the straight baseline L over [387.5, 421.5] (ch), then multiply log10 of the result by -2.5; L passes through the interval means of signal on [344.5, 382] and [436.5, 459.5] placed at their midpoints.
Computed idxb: 0.18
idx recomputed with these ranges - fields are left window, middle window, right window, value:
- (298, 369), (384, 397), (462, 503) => 0.19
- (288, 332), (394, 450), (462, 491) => 0.10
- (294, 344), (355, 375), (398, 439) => 0.04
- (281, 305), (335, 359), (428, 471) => 0.16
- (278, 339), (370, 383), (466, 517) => 0.12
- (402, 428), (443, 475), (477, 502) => -0.16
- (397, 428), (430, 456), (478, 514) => -0.11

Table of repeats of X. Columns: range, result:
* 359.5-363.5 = 274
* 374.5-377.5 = 278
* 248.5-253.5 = 320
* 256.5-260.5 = 362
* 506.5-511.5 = 264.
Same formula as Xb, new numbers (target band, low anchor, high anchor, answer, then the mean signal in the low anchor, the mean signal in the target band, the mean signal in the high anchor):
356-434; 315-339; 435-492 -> 9.7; 324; 252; 251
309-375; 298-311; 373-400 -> 1.3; 357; 301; 248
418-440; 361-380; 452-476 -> 1.6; 276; 249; 265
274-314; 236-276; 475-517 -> -3.3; 351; 362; 243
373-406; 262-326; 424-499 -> 5.9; 359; 243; 248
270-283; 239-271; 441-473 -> -1.6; 348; 383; 271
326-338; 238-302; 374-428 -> -0.7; 356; 322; 244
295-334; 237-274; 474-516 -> -2.4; 349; 343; 242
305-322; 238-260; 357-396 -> -2.7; 335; 346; 264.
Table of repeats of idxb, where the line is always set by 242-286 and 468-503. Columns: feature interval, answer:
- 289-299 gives -0.02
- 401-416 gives 0.17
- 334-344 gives 0.11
